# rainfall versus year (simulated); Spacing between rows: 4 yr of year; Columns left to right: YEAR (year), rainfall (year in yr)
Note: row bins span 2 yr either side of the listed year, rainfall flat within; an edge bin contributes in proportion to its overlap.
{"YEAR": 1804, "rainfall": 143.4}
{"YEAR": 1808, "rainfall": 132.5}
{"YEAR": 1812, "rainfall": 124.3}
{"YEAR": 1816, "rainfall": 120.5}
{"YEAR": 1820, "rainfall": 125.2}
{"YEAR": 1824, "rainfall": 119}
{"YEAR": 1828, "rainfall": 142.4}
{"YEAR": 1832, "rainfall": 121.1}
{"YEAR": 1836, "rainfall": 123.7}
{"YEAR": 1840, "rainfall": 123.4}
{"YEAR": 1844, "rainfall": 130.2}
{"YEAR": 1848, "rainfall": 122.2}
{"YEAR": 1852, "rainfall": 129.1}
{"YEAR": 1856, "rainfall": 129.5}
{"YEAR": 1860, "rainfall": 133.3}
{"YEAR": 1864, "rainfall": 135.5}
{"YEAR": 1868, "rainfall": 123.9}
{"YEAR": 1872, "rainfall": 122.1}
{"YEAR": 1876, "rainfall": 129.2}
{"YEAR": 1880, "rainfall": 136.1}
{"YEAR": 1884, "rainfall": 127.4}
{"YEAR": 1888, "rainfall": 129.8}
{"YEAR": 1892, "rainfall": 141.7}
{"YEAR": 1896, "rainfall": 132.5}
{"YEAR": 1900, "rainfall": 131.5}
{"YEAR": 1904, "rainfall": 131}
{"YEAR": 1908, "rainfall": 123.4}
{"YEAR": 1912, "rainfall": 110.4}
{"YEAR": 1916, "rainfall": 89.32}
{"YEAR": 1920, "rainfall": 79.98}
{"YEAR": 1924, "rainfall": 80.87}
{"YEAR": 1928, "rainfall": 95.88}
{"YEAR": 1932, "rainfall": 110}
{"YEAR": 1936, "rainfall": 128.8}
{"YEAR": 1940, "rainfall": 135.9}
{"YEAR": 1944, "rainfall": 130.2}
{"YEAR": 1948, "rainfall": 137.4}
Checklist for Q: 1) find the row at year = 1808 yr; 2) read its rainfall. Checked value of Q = 132.5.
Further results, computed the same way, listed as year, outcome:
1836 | 123.7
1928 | 95.88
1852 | 129.1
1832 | 121.1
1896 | 132.5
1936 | 128.8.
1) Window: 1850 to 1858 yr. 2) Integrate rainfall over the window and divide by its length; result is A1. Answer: 129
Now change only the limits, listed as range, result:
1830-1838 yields 122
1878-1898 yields 134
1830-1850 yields 124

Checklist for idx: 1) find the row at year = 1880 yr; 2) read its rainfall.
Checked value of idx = 136.1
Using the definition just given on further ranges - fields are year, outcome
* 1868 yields 123.9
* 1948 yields 137.4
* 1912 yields 110.4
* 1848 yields 122.2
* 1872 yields 122.1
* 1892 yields 141.7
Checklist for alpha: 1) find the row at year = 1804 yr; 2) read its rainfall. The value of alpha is 143.4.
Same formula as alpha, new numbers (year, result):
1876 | 129.2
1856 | 129.5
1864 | 135.5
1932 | 110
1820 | 125.2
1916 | 89.32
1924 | 80.87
